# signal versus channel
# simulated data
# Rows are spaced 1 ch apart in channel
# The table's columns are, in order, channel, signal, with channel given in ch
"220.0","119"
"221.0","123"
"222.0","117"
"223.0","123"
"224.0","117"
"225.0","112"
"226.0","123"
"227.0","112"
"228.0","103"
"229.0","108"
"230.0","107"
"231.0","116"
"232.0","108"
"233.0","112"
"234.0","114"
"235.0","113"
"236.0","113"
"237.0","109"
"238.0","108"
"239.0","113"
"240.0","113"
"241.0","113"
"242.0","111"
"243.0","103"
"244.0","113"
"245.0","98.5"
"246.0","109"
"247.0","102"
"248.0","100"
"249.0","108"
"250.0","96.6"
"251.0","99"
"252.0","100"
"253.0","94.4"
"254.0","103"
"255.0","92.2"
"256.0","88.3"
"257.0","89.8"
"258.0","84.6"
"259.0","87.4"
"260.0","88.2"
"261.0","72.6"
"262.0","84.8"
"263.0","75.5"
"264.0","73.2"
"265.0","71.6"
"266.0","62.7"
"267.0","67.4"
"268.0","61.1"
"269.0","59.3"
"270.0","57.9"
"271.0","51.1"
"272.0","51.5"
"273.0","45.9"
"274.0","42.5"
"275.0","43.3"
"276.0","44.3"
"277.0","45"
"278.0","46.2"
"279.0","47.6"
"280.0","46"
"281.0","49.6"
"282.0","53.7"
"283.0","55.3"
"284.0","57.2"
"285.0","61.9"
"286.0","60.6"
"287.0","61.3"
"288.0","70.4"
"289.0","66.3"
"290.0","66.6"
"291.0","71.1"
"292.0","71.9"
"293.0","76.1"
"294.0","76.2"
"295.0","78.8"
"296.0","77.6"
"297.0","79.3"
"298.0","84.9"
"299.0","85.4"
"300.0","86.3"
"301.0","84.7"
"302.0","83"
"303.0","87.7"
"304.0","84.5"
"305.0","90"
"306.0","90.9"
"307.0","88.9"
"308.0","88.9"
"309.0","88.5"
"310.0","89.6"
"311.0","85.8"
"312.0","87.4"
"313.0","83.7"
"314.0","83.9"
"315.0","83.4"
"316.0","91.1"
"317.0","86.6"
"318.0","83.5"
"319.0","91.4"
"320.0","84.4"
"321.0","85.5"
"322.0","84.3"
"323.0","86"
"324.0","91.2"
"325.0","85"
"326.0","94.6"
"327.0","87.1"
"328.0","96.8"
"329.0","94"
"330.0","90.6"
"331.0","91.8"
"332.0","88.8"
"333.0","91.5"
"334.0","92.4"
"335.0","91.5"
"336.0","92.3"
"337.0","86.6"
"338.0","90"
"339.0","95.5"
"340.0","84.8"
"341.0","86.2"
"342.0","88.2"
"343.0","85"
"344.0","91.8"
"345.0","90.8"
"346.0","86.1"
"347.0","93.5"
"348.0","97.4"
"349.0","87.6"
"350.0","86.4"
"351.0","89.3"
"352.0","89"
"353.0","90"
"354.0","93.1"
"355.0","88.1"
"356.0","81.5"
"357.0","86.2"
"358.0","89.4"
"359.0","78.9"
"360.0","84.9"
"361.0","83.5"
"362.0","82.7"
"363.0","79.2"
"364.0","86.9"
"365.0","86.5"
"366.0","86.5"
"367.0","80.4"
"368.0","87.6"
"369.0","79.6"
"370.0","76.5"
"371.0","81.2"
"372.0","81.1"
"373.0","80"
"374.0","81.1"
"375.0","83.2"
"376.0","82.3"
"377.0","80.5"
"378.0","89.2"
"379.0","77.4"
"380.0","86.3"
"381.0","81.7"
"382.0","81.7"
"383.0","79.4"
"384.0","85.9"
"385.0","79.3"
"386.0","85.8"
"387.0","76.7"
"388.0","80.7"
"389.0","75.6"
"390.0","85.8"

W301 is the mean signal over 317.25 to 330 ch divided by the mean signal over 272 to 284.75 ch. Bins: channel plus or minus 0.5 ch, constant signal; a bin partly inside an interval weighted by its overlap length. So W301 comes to 1.83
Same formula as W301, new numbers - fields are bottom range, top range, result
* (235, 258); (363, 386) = 0.80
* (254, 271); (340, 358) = 1.17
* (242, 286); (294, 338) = 1.18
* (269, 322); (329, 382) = 1.20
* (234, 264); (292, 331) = 0.87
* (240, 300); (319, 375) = 1.16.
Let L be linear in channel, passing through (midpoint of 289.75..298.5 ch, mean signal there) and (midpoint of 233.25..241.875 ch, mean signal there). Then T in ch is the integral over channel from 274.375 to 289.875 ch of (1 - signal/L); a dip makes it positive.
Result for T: 5.4 ch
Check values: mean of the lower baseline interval 112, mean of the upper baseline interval 76.1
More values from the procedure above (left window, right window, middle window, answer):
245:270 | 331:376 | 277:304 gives 5.5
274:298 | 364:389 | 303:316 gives -4.0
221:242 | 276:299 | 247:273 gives 2.4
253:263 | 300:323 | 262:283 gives 7.7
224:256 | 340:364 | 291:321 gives 3.4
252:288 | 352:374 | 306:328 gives -3.7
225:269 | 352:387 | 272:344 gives 9.7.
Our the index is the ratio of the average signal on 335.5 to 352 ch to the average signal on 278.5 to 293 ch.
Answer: 1.48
